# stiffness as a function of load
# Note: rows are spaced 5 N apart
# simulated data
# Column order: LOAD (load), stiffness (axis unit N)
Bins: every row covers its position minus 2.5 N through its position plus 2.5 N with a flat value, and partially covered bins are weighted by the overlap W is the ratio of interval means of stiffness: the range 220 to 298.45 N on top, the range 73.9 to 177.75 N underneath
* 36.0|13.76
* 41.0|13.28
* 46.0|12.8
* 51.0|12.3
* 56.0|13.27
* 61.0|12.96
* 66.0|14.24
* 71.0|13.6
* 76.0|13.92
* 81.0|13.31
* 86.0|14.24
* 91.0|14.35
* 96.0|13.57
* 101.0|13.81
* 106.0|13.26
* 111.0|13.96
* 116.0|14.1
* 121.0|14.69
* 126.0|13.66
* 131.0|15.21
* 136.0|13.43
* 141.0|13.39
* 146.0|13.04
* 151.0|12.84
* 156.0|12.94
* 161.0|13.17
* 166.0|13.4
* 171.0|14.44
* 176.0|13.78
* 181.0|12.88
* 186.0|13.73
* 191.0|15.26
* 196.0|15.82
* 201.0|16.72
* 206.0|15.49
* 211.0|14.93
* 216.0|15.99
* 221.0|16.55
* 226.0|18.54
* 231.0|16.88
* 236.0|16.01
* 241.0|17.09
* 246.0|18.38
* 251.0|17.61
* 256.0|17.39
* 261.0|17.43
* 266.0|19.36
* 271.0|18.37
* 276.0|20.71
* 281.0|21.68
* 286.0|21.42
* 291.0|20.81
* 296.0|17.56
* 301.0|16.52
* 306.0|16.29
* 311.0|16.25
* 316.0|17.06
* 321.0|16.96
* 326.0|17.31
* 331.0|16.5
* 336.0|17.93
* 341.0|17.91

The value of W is 1.35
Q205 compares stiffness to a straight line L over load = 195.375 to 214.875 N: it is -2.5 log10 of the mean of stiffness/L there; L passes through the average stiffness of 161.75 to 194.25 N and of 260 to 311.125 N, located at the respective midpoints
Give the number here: -0.04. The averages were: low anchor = 13.9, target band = 15.7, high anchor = 18.9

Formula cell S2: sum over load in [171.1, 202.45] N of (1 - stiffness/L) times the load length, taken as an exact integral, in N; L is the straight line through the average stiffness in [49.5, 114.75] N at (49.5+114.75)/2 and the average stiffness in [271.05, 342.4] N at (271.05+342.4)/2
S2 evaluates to 2.3 N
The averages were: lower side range 13.6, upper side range 18.2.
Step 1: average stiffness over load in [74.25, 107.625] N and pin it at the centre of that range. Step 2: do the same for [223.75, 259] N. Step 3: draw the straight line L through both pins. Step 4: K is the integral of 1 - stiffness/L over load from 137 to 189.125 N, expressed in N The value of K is 7.2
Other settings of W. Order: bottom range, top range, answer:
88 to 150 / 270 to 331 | 1.32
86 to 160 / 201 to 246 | 1.21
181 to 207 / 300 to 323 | 1.10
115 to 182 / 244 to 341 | 1.33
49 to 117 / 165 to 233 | 1.13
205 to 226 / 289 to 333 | 1.07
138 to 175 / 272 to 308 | 1.45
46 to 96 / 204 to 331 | 1.31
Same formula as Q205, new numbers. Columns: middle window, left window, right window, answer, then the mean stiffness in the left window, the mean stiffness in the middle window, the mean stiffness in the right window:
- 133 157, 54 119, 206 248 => 0.14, 13.7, 13.2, 16.7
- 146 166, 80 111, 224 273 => 0.18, 13.8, 13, 17.7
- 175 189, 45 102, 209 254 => 0.18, 13.5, 13.5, 16.9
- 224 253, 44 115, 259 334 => -0.02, 13.6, 17.4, 18.3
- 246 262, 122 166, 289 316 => -0.09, 13.5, 17.6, 17.4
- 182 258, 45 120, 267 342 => 0.01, 13.6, 16.3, 18.2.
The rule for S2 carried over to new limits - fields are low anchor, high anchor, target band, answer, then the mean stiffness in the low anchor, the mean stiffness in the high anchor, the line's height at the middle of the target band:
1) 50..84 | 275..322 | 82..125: 0.80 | 13.4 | 18.5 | 14.2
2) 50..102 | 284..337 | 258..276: -1.89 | 13.6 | 17.6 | 16.9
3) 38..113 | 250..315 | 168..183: 2.10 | 13.5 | 18.6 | 16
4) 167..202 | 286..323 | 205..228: -1.42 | 14.5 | 17.6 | 15.3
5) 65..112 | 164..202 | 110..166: 1.88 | 13.8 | 14.4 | 14.1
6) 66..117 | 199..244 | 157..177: 2.26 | 13.8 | 16.5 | 15.4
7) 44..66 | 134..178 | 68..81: -0.62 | 13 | 13.4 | 13.1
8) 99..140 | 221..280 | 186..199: 0.80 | 14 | 18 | 16.2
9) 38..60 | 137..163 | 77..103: -1.72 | 12.9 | 13.1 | 13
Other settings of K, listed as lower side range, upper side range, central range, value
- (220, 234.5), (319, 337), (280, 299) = -3.28 N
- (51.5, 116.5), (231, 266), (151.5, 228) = 6.13 N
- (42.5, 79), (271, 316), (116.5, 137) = 0.77 N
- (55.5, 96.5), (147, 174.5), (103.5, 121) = -0.42 N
